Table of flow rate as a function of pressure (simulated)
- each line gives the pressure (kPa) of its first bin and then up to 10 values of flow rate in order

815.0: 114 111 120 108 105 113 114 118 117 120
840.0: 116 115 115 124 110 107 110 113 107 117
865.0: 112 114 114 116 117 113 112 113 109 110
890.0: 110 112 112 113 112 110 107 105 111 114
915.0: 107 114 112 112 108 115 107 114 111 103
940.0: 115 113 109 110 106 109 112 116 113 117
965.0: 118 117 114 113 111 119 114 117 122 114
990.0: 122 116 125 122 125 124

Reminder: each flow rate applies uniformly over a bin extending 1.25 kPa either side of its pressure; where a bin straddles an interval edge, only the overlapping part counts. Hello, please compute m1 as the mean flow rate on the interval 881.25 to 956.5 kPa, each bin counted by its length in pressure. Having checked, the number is 111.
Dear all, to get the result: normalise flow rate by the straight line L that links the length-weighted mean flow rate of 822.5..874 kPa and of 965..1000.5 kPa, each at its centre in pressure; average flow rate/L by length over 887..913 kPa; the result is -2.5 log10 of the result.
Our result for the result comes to 0.05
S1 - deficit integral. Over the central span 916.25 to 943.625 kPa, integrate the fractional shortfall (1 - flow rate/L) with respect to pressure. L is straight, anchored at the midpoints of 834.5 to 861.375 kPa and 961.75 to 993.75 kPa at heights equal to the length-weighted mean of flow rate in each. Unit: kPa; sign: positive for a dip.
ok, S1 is 1.0 kPa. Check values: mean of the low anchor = 114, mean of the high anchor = 116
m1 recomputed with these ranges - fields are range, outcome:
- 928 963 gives 111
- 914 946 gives 111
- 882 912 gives 110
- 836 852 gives 116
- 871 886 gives 113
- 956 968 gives 116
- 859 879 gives 114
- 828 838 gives 117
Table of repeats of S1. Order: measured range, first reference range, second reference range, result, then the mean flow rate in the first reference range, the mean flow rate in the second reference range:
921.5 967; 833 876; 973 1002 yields 2.2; 114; 119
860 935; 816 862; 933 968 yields 0.7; 114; 112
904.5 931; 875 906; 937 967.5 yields 0.3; 111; 112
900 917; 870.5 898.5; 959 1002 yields 0.7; 112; 118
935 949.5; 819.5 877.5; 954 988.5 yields 0.7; 114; 116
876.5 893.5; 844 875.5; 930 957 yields 0.2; 113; 110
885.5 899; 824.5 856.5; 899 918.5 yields 0.0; 114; 110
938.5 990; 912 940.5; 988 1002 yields 1.2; 111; 122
